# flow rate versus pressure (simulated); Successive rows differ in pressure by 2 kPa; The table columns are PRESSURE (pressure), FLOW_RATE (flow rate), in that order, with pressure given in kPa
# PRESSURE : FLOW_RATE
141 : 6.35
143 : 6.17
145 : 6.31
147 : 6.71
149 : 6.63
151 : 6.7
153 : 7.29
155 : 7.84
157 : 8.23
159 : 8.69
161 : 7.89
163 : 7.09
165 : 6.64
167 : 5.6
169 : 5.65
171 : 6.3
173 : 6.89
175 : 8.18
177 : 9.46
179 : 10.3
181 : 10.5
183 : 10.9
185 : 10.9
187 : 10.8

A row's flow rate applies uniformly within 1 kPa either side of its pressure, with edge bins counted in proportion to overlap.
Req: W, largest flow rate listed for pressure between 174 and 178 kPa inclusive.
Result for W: 9.46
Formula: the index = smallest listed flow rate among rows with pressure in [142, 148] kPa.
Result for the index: 6.17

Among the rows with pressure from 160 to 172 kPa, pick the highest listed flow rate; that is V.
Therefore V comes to 7.89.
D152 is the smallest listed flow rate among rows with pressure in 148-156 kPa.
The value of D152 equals 6.63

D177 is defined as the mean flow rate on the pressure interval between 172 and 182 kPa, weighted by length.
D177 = 9.07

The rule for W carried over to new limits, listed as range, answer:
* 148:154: 7.29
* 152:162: 8.69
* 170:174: 6.89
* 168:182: 10.5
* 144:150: 6.71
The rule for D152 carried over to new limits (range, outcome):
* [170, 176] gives 6.3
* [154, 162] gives 7.84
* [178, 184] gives 10.3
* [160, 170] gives 5.6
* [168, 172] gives 5.65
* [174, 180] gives 8.18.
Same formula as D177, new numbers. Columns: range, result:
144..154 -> 6.73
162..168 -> 6.44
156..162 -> 8.27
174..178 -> 8.82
